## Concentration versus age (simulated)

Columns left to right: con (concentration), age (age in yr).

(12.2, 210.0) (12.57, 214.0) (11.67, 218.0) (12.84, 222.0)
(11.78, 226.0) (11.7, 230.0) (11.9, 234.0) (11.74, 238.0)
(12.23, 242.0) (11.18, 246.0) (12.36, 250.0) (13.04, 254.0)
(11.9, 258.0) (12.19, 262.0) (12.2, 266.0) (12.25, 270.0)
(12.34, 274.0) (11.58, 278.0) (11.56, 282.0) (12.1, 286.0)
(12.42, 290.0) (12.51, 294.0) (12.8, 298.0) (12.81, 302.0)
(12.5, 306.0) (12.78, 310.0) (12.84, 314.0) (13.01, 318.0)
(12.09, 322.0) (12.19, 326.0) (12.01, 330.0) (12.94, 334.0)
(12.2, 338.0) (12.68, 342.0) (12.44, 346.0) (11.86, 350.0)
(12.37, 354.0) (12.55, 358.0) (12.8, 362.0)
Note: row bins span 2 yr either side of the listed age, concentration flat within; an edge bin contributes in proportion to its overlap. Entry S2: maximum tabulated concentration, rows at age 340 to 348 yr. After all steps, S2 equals 12.68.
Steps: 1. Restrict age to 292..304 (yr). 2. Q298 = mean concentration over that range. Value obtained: 12.7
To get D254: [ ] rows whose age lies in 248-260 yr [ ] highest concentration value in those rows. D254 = 13.04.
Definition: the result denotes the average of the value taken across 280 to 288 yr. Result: 11.8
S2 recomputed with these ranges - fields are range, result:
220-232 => 12.84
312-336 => 13.01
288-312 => 12.81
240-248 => 12.23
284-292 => 12.42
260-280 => 12.34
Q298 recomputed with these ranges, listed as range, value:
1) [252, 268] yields 12.3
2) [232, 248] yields 11.8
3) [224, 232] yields 11.7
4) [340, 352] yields 12.3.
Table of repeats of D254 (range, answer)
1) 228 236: 11.9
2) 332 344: 12.94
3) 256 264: 12.19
